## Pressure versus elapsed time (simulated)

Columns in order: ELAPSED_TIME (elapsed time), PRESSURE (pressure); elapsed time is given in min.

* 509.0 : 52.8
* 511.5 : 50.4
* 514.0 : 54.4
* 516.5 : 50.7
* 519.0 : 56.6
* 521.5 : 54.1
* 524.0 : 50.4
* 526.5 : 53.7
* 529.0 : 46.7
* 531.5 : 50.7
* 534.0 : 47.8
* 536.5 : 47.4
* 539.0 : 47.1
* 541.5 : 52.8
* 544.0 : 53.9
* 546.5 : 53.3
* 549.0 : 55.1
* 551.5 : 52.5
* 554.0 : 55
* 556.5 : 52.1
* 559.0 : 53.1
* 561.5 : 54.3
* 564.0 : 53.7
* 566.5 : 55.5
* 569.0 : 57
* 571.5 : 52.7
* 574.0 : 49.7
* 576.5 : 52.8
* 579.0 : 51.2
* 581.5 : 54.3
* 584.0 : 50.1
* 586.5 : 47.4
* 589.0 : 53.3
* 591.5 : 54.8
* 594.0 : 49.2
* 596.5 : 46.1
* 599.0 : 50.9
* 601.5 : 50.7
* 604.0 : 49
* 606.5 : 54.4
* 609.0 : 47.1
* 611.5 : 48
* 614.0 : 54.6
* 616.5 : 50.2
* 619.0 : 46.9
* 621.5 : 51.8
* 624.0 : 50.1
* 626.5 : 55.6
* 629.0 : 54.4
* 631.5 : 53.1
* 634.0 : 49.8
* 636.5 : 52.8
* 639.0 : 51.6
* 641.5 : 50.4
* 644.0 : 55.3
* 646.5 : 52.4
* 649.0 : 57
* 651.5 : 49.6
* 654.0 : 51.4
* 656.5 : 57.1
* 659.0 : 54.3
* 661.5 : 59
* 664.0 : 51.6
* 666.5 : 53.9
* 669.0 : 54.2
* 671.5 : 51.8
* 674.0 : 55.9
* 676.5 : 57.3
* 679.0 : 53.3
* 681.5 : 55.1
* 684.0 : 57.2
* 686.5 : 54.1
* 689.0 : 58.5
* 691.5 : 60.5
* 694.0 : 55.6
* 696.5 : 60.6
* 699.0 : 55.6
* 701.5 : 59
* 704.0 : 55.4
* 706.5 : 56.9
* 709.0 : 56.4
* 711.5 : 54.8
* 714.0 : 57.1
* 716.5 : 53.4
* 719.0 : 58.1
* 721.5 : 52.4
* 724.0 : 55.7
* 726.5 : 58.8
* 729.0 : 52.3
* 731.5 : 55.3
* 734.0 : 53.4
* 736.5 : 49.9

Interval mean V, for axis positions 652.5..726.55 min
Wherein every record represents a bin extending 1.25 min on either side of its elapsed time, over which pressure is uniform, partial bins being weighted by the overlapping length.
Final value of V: 55.8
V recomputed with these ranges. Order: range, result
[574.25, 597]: 51.1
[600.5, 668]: 52.3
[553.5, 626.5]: 51.6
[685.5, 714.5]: 57.1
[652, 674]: 54.1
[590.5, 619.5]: 50.2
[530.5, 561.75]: 51.9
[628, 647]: 52.5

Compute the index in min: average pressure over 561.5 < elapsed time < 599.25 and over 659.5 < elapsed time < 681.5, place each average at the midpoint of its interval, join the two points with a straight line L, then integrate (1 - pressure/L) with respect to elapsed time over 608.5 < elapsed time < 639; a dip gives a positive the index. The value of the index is 1.1 min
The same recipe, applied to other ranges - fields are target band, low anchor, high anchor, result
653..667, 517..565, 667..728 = 0.1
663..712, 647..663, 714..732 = -0.9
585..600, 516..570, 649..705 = 0.9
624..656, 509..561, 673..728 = 1.2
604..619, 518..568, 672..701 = 1.1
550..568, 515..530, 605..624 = -0.8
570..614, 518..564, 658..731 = 2.0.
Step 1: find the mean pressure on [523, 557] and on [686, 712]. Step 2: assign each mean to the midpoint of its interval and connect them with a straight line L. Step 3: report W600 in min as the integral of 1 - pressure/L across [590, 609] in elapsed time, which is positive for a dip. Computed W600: 1.1 min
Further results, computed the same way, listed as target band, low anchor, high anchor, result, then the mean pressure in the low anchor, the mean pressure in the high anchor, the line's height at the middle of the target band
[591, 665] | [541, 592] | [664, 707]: 3.6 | 53.1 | 56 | 54.6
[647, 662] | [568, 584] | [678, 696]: 0.3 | 52.7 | 56.5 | 55.4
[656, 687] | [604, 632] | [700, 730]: -0.6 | 51.3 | 55.9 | 53.8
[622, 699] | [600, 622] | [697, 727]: -1.8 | 50.3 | 56.2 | 53.2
